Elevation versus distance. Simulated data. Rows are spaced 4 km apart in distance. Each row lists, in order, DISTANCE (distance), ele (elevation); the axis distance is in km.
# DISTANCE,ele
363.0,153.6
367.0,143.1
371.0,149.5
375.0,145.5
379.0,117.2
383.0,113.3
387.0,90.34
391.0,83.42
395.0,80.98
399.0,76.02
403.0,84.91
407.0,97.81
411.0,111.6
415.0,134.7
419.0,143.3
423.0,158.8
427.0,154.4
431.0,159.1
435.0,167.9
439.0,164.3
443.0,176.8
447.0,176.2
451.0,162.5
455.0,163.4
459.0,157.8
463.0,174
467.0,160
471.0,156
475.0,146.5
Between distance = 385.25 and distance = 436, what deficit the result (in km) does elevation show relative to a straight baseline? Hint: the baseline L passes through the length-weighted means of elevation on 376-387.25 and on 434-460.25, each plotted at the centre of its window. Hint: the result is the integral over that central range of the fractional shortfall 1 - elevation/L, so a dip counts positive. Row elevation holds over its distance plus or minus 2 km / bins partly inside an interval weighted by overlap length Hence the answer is 7.8 km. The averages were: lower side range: 113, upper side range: 167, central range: 118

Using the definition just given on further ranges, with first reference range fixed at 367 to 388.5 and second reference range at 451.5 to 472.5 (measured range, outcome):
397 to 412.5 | 5.2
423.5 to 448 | -2.4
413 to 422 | 0.1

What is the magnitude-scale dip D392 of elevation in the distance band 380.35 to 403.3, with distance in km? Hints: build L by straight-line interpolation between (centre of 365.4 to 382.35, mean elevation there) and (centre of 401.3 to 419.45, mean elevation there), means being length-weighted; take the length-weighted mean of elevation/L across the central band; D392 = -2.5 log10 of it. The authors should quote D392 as 0.37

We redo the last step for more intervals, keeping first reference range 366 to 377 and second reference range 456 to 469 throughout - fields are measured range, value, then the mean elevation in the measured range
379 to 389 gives 0.38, 105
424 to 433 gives 0.00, 157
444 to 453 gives -0.06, 170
